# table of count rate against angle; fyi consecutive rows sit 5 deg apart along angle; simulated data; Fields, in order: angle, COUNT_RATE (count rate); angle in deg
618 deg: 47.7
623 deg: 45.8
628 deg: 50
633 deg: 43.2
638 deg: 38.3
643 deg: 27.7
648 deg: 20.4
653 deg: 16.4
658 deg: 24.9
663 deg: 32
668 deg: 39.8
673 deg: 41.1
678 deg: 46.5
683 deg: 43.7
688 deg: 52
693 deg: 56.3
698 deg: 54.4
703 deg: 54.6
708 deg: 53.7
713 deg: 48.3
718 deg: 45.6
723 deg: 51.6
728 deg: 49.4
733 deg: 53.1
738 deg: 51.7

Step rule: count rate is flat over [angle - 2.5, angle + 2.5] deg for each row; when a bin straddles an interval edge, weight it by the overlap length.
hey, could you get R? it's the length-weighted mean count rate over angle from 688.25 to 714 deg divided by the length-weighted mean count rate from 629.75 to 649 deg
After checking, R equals 1.6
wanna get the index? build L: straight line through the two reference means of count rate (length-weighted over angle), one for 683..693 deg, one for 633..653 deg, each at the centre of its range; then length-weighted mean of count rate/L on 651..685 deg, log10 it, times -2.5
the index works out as 0.198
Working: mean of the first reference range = 29.1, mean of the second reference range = 51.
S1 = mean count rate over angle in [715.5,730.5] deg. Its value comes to 48.9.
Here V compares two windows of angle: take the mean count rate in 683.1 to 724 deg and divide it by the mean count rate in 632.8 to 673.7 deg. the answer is 1.69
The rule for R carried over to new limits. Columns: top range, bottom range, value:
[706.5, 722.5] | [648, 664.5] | 2.11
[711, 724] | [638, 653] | 1.91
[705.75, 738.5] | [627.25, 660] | 1.64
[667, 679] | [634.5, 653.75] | 1.54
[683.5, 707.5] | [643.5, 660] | 2.51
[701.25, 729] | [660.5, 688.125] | 1.21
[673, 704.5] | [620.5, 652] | 1.38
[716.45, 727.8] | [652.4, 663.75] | 1.99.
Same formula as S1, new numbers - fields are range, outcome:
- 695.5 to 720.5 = 51.3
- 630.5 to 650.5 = 32.4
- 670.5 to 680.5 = 43.8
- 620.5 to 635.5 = 46.3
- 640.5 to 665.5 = 24.3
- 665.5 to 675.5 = 40.5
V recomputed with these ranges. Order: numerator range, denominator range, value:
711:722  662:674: 1.25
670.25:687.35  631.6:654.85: 1.54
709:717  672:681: 1.10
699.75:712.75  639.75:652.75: 2.26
